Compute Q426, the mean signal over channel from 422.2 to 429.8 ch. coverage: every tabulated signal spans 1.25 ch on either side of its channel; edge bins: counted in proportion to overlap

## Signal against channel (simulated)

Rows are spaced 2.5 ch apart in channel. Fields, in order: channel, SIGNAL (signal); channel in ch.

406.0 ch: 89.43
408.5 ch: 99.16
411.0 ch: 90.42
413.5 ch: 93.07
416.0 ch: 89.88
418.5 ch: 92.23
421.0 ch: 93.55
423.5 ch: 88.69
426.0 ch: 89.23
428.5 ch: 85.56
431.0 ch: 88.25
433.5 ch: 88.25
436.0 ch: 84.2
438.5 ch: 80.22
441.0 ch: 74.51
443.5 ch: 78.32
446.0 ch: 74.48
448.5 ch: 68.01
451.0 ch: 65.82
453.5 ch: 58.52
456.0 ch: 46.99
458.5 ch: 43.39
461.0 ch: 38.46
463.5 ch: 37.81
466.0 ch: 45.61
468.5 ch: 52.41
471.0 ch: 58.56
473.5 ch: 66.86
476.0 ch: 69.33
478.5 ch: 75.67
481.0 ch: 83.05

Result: 87.9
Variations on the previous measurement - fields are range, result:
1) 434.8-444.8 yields 79.3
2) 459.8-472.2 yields 46.6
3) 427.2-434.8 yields 87.3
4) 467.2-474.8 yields 59.3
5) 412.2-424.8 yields 91.5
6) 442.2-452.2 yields 71.7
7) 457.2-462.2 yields 41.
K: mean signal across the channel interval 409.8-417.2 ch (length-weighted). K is 91.1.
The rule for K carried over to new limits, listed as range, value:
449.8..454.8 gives 62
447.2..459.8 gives 56.5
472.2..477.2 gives 68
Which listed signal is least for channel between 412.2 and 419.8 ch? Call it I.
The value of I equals 89.88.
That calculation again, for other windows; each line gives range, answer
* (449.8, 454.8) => 58.52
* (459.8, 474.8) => 37.81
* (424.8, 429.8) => 85.56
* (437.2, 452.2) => 65.82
